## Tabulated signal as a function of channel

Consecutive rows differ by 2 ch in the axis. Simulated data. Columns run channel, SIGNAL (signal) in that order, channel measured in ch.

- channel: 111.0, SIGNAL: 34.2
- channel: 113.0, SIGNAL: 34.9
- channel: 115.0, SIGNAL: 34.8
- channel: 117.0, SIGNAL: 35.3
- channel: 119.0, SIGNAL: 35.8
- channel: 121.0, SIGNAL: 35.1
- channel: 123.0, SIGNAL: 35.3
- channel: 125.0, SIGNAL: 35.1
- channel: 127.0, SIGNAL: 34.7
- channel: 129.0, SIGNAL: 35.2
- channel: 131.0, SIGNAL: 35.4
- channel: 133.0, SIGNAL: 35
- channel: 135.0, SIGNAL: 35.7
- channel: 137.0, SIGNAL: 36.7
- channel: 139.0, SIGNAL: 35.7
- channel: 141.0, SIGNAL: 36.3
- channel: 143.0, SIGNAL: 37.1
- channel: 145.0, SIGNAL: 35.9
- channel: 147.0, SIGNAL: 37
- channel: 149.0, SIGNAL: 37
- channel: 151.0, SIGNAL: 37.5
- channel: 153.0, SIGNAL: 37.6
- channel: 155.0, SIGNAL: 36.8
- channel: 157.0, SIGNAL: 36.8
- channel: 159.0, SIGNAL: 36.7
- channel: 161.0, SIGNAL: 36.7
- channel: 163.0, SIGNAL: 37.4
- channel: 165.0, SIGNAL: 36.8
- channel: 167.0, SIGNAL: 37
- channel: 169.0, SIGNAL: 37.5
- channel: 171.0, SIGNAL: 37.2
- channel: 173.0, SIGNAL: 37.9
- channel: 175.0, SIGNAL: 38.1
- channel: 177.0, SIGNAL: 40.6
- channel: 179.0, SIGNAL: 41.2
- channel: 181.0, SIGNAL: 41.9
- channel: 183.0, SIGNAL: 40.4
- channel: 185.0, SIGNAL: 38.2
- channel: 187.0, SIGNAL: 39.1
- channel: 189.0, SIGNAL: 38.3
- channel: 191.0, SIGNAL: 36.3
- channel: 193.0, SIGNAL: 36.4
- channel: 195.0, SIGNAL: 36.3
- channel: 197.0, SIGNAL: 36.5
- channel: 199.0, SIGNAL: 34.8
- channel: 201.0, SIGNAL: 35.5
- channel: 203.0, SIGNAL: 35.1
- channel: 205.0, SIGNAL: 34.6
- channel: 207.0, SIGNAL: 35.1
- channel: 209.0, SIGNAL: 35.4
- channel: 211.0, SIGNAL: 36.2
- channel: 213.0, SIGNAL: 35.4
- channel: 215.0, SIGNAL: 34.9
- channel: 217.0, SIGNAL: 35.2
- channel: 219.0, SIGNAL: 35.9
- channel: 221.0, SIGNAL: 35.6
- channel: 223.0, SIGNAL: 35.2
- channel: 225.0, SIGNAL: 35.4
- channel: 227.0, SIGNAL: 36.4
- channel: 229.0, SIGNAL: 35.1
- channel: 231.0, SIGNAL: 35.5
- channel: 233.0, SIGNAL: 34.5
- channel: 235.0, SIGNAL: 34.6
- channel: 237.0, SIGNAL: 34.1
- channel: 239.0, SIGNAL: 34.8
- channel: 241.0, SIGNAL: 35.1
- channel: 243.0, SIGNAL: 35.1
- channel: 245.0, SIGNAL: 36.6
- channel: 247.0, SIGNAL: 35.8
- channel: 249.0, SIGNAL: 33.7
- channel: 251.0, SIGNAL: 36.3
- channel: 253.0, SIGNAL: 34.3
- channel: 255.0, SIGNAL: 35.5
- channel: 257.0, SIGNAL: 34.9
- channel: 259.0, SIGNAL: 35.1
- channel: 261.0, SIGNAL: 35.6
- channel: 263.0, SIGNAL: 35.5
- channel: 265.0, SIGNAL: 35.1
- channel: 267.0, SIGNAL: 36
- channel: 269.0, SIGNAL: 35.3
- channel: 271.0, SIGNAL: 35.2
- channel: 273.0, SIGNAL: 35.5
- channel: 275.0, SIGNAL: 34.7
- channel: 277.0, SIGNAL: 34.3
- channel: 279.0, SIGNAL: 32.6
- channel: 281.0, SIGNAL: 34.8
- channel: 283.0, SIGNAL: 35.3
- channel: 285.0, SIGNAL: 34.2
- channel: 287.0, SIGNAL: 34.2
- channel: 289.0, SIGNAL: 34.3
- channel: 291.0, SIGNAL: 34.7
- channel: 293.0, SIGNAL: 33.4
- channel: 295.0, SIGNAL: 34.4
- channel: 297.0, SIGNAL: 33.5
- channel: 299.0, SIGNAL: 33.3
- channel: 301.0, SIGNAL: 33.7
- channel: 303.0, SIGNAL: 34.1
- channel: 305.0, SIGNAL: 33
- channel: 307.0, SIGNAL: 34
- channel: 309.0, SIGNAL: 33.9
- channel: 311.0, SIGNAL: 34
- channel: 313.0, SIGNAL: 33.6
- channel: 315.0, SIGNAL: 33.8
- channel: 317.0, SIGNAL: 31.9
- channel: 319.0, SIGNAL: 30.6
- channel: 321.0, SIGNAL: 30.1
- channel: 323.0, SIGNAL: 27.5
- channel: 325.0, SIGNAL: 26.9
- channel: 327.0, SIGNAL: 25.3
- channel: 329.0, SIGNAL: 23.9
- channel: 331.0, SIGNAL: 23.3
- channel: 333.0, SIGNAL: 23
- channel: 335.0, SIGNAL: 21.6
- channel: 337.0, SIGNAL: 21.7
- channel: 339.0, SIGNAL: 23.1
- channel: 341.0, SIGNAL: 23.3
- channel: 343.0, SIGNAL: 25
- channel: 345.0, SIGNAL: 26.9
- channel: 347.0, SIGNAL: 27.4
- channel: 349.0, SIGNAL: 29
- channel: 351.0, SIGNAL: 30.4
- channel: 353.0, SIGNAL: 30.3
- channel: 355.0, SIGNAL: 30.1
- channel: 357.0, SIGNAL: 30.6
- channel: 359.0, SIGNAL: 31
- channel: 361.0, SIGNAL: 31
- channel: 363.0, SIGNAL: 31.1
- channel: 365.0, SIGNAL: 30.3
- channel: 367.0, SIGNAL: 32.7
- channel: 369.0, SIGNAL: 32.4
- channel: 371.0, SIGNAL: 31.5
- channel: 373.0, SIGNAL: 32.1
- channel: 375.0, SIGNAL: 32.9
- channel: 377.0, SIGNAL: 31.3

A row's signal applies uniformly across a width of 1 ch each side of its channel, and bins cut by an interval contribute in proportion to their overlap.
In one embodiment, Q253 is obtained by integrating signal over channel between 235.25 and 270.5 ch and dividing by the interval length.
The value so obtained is 35.2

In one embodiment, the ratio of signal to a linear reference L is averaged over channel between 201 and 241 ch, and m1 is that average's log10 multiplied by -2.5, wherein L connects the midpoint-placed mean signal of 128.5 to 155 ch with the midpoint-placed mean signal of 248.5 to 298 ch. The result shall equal 0.01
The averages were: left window 36.4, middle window 35.2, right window 34.7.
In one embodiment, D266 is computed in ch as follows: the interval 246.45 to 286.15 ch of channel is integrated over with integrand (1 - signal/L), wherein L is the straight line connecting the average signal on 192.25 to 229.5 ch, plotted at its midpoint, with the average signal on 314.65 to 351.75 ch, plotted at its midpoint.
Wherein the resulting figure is -4.5 ch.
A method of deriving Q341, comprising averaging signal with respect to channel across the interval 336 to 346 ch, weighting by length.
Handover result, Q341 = 24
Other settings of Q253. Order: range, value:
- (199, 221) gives 35.3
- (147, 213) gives 37.2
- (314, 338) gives 26.6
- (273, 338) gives 31.3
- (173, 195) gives 38.9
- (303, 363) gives 28.6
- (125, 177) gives 36.7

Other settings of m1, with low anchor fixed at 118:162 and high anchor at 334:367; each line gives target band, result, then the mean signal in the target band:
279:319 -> -0.13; 33.8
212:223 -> -0.07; 35.4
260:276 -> -0.14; 35.4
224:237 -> -0.08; 35.2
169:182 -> -0.13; 39.3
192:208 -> -0.06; 35.5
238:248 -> -0.11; 35.5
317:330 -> 0.05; 27.7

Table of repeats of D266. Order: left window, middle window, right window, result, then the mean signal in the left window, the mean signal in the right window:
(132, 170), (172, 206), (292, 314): -1.7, 36.7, 33.7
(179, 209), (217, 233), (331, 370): -0.1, 37.1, 27.8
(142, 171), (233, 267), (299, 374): -2.2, 37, 29.4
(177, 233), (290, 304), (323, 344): -3.3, 36.6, 23.9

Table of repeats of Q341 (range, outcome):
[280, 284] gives 35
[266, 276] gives 35.3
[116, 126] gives 35.3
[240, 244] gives 35.1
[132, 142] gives 35.9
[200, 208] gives 35.1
